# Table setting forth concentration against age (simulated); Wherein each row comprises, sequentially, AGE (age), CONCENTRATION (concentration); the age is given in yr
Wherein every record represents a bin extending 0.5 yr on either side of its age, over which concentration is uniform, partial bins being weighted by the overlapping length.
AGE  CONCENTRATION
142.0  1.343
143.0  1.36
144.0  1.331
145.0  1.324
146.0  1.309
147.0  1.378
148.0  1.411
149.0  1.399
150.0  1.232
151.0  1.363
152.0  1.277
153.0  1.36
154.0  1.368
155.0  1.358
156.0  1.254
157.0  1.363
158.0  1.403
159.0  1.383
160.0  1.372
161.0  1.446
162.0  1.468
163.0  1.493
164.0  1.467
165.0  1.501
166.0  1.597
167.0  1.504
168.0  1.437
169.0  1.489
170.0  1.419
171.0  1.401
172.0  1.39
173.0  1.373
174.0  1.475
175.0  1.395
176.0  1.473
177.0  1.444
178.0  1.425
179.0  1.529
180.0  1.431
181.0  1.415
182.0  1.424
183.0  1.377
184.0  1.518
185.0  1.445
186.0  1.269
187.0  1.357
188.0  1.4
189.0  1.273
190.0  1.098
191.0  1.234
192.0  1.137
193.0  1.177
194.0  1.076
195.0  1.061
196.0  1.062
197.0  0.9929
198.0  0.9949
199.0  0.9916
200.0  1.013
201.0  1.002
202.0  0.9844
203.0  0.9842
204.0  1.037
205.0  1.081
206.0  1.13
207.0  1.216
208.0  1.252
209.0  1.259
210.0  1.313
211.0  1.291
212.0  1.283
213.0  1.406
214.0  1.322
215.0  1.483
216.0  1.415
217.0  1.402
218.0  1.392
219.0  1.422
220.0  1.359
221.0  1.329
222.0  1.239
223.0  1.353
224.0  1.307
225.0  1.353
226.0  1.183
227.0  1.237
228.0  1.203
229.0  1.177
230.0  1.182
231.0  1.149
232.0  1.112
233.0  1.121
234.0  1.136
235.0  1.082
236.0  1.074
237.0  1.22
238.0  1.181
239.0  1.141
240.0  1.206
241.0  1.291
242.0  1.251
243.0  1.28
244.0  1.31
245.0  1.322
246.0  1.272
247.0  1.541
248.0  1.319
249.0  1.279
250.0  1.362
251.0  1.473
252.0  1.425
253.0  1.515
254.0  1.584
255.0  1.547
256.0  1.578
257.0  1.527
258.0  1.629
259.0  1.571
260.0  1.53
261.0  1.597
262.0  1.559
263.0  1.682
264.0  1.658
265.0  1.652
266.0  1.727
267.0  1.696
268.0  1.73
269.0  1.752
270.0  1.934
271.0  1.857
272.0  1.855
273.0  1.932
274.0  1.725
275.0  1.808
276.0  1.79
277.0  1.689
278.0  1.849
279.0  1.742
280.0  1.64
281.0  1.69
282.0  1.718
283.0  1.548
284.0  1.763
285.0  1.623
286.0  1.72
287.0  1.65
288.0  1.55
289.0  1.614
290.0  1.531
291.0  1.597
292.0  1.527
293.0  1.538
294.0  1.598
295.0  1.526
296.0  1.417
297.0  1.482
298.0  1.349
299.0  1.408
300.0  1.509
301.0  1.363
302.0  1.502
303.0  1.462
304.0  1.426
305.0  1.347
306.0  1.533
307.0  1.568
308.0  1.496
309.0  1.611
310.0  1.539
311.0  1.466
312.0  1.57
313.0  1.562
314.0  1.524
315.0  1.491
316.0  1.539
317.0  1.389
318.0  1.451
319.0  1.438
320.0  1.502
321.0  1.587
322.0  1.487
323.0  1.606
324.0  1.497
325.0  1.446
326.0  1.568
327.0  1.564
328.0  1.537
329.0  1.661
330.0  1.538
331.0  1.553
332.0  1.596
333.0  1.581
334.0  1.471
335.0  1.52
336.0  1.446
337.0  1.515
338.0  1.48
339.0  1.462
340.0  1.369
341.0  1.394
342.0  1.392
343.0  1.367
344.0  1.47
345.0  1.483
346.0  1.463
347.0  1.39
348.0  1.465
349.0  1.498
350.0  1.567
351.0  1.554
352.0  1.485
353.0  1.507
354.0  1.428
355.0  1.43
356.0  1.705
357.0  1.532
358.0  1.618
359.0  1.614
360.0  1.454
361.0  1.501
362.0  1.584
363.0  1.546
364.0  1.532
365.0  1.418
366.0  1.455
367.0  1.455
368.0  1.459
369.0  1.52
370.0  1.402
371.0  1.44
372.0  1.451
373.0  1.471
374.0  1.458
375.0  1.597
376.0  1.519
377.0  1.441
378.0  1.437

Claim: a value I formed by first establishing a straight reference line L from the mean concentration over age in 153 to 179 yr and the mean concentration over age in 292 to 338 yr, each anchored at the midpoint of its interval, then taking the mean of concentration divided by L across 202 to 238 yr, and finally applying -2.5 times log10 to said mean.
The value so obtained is 0.18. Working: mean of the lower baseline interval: 1.43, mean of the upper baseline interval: 1.51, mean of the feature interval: 1.24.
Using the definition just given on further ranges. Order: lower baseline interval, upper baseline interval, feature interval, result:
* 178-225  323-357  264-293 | -0.22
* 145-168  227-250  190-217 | 0.12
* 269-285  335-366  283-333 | 0.08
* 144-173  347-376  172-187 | -0.01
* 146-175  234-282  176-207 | 0.19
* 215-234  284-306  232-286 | -0.09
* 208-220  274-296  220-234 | 0.15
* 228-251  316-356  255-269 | -0.25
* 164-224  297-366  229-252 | 0.10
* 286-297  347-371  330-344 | 0.04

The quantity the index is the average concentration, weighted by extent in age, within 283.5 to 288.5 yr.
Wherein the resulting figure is 1.66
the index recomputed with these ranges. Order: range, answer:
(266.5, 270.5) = 1.78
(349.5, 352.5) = 1.54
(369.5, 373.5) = 1.44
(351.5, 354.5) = 1.47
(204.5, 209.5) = 1.19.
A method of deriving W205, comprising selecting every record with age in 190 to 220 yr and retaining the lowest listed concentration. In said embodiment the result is 0.9842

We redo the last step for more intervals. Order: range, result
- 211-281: 1.074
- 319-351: 1.367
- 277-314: 1.347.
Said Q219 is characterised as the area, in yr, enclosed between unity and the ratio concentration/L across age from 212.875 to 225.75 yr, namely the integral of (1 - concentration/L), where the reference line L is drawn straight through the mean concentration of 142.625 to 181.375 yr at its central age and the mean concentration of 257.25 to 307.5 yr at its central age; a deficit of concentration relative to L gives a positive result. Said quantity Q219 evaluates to 1.2 yr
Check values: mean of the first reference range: 1.41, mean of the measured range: 1.36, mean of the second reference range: 1.62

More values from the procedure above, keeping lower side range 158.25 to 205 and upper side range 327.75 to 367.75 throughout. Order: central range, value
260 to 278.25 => -4.3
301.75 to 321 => -0.5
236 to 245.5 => 1.0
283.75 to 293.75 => -1.2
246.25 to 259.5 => -0.9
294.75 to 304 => 0.0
